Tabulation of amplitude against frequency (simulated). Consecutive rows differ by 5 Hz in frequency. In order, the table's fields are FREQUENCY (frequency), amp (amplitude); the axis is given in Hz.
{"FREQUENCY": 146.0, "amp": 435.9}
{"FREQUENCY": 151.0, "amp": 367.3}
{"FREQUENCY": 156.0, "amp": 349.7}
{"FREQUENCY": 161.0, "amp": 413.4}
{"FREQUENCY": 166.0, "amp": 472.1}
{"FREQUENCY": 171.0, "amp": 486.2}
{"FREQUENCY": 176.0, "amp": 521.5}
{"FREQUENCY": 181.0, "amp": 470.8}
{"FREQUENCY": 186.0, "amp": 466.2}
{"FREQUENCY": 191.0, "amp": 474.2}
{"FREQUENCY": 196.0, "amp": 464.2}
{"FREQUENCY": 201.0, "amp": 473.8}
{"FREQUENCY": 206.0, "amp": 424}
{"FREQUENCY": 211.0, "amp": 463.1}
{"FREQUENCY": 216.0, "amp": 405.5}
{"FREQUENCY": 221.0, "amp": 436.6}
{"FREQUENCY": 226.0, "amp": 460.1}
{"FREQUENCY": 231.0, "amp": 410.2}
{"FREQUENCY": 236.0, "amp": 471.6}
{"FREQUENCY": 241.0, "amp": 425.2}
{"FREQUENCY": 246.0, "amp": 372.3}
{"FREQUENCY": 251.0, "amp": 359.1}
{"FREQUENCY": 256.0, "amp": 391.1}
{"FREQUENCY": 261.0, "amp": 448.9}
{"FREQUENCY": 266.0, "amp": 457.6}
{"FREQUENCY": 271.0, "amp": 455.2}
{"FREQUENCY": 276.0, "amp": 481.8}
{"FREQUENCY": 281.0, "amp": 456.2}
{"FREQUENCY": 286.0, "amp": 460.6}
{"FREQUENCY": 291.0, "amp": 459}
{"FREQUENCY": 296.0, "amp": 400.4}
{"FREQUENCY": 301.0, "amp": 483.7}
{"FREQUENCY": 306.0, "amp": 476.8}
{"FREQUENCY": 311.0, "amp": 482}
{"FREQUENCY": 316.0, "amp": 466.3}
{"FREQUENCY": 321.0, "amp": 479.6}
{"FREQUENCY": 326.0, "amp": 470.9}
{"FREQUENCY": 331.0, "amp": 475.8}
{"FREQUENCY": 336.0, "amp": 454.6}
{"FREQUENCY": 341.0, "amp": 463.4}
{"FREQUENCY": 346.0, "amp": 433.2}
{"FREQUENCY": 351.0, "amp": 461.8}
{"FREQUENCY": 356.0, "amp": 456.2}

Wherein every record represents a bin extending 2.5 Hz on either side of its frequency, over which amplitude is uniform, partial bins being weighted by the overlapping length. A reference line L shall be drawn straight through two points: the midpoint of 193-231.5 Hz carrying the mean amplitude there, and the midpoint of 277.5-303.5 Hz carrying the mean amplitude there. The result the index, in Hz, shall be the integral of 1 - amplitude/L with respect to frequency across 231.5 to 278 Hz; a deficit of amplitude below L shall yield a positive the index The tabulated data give 2.2 Hz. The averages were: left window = 444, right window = 453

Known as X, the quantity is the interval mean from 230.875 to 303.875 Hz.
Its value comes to 437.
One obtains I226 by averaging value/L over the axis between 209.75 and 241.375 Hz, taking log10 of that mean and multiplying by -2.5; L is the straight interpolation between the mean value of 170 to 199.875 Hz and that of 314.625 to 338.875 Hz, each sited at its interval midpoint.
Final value 0.090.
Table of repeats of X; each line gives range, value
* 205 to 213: 446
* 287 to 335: 466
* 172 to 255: 443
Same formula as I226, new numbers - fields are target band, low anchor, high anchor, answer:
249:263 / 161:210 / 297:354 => 0.171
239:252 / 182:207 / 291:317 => 0.193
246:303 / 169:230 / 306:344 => 0.069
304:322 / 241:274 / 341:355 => -0.091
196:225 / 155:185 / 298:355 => 0.040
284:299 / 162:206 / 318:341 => 0.071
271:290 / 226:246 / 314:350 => -0.044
